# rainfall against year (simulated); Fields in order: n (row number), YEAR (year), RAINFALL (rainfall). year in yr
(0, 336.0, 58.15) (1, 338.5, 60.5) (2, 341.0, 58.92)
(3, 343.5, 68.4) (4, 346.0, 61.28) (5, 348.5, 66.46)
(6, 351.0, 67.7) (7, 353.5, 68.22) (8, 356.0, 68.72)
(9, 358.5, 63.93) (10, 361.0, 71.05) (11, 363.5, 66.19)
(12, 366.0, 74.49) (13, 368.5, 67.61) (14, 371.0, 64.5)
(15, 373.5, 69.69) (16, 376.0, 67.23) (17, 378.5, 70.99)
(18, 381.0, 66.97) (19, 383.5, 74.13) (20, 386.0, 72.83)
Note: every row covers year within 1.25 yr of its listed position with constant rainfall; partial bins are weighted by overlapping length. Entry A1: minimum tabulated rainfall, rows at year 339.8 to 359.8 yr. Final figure 58.92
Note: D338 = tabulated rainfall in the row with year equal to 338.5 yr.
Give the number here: 60.5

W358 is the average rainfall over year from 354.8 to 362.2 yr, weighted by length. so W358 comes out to 67.9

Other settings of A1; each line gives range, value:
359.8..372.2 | 64.5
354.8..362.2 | 63.93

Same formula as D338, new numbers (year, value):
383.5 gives 74.13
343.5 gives 68.4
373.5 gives 69.69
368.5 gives 67.61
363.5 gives 66.19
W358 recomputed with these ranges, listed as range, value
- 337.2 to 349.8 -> 63.1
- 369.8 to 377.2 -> 67.2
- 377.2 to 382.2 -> 69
